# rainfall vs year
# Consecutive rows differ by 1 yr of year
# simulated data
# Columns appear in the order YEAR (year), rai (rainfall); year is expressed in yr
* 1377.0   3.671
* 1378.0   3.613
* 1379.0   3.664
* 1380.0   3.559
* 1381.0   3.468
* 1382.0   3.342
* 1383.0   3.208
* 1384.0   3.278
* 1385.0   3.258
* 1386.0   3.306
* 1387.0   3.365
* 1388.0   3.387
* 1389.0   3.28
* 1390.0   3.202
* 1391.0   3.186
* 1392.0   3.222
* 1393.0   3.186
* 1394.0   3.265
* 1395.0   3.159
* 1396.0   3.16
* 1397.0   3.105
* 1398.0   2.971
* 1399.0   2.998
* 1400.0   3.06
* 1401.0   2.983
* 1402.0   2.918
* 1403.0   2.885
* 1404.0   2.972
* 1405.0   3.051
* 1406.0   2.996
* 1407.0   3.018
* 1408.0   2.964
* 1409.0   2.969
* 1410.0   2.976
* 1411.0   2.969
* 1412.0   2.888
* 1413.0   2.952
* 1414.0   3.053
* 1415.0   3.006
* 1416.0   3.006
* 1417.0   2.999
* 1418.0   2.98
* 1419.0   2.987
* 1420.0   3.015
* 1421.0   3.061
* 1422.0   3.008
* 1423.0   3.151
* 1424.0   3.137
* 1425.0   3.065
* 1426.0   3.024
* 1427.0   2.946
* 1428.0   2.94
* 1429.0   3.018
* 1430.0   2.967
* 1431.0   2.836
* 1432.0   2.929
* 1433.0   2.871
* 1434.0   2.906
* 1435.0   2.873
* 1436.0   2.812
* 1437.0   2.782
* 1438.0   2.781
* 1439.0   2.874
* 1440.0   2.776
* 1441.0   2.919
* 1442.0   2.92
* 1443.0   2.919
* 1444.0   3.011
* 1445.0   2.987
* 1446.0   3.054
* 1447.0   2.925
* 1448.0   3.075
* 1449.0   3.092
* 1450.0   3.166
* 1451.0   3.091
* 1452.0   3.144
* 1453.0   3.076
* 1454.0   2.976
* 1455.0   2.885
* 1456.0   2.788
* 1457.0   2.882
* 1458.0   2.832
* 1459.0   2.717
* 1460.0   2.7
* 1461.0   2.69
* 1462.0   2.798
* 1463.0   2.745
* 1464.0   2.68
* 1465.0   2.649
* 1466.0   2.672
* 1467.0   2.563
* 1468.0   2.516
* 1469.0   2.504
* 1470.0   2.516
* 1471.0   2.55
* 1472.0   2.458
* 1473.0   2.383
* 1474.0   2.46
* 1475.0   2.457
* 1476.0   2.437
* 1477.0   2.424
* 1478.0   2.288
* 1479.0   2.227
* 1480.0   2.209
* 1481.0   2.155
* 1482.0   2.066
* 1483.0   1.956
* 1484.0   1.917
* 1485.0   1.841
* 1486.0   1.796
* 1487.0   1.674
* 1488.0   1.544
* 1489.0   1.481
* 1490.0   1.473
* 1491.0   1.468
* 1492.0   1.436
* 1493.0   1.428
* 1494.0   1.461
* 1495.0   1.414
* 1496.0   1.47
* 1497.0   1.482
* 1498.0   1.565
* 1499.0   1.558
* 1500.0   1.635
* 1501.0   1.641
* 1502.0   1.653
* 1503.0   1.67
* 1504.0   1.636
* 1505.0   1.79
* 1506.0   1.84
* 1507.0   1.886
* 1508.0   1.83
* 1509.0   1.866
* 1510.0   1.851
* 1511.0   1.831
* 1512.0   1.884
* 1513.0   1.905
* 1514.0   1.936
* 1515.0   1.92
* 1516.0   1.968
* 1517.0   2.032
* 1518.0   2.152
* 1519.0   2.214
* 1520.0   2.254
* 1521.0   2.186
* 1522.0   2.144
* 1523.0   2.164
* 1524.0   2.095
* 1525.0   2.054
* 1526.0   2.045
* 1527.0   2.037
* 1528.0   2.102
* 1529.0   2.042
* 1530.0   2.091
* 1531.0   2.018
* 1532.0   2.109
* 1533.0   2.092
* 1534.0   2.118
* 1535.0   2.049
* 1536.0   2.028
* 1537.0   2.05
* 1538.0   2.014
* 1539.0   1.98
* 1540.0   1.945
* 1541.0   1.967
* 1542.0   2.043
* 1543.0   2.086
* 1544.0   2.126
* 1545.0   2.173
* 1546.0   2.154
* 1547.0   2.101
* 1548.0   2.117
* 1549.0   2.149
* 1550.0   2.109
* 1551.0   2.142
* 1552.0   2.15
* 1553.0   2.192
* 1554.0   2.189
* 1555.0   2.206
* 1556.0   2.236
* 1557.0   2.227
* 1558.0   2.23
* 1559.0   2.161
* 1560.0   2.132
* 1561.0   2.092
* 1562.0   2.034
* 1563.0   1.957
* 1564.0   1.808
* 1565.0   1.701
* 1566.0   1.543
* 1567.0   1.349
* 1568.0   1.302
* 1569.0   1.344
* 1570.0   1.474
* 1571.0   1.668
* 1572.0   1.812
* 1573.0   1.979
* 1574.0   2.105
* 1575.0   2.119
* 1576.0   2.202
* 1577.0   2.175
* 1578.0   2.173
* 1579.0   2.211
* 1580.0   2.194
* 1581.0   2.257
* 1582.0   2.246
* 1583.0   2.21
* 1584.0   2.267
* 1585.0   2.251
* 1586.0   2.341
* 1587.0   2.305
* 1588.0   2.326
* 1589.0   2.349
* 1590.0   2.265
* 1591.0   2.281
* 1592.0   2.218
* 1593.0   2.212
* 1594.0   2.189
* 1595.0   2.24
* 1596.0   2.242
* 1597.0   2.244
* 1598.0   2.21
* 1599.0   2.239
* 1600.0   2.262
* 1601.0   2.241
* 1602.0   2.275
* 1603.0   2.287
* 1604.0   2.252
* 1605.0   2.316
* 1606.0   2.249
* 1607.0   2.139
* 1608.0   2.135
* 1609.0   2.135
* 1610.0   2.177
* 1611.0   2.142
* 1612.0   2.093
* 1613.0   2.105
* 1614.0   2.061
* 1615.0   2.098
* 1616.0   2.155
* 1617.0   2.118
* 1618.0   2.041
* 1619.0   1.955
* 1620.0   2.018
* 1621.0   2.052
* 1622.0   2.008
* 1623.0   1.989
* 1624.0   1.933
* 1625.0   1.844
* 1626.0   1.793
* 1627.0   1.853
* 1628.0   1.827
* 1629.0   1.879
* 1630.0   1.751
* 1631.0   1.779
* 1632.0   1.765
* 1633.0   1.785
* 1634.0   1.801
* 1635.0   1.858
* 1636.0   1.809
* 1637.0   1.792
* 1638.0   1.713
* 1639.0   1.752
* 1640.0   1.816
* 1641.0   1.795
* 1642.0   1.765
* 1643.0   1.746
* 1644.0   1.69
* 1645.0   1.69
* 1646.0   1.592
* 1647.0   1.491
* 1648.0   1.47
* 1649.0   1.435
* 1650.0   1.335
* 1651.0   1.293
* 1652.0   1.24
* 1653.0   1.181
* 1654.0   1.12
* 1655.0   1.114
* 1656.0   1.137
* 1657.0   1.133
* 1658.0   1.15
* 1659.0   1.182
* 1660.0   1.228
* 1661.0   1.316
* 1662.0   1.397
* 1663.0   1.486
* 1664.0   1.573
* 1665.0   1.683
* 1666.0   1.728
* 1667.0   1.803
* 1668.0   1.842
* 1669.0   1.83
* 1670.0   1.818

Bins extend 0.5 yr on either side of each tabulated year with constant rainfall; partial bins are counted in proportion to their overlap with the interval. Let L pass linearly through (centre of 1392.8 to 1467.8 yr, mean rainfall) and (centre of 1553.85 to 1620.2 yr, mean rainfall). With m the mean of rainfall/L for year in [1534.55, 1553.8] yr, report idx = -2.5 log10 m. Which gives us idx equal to 0.12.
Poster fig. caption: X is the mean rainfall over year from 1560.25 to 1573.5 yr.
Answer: 1.71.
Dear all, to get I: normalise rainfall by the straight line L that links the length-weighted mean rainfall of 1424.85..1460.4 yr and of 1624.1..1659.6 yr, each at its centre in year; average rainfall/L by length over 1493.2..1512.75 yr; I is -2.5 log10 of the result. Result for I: 0.44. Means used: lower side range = 2.93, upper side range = 1.59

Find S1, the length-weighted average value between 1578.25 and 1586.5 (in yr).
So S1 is 2.24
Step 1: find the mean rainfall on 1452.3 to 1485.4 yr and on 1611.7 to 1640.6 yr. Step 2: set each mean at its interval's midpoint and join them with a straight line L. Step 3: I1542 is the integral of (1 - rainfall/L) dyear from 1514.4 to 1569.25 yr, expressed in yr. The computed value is 4.92 yr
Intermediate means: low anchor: 2.52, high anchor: 1.91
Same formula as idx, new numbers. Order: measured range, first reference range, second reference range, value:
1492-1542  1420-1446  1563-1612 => 0.29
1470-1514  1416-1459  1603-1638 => 0.39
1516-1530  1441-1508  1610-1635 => 0.04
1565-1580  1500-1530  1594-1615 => 0.16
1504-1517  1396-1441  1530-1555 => 0.23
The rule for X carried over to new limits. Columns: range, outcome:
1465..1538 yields 1.99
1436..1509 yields 2.32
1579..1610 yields 2.24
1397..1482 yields 2.84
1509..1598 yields 2.07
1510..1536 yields 2.05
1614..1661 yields 1.67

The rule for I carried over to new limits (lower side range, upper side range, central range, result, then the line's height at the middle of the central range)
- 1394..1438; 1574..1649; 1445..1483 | 0.04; 2.75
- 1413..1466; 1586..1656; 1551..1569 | 0.16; 2.27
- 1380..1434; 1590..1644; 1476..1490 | 0.34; 2.7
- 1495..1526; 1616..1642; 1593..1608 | -0.19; 1.87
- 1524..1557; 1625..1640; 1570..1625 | -0.13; 1.91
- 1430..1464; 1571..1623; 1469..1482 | 0.17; 2.76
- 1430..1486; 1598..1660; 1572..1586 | -0.06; 2.07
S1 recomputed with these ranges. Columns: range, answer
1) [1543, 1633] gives 2.07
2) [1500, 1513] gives 1.78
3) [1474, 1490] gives 2.03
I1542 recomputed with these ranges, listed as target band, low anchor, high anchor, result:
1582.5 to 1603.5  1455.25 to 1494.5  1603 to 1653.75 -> -3.4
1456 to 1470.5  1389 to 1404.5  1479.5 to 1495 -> -4.2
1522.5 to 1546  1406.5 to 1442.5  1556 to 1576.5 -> 0.6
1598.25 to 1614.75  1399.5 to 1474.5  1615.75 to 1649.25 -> -2.0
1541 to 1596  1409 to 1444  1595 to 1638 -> 4.6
